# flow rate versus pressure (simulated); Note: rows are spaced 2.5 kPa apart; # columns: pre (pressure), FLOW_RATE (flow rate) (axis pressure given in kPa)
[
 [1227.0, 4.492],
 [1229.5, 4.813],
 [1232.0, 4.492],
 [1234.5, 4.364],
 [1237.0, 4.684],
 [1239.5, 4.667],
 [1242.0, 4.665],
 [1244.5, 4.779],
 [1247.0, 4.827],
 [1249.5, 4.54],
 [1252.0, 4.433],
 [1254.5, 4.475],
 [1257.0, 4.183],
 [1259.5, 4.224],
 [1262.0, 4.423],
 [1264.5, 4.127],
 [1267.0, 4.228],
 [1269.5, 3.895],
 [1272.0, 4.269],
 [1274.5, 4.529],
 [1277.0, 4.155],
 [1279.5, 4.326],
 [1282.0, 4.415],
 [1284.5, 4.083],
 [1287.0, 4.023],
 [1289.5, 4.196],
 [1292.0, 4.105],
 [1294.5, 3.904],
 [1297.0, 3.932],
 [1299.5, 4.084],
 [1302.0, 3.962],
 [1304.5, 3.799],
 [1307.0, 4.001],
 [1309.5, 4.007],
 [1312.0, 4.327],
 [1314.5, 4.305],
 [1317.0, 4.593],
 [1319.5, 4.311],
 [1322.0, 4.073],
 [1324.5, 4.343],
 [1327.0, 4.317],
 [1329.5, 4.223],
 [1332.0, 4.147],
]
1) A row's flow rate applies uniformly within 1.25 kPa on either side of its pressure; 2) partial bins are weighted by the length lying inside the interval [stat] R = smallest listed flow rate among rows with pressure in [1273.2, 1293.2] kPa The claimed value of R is 4.023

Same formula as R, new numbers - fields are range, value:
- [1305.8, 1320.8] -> 4.001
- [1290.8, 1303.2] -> 3.904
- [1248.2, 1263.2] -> 4.183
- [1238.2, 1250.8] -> 4.54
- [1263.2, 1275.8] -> 3.895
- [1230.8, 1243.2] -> 4.364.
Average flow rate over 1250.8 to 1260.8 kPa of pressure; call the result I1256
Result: 4.33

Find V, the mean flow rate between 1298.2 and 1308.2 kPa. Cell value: 3.96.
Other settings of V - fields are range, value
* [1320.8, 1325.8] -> 4.21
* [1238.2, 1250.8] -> 4.69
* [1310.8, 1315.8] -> 4.32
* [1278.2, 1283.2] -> 4.37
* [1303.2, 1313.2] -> 4.03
